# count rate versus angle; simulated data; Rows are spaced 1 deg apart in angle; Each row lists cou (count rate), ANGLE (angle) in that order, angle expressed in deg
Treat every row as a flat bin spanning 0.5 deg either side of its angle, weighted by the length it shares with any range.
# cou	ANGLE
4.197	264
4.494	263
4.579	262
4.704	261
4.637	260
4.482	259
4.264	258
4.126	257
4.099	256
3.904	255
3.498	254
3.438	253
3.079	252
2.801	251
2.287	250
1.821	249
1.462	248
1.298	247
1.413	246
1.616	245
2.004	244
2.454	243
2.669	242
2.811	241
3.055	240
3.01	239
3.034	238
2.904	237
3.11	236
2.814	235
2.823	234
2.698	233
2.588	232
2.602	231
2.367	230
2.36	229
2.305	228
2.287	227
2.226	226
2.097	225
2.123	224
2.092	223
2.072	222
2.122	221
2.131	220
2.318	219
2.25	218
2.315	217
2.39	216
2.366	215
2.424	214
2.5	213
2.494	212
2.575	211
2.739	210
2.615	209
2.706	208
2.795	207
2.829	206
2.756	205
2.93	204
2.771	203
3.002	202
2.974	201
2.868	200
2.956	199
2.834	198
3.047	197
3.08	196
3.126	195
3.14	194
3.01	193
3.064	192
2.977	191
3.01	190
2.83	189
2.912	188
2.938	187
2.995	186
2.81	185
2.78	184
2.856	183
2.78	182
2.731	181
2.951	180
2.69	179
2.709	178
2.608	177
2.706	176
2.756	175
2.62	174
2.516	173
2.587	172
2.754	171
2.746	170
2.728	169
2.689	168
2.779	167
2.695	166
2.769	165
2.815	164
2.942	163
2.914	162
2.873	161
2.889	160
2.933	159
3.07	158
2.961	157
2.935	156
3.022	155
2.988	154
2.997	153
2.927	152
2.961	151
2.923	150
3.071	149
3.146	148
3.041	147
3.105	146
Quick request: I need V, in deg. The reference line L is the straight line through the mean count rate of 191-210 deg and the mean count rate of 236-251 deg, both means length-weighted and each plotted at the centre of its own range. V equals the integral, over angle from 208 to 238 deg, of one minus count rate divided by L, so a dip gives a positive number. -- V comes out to 1.62 deg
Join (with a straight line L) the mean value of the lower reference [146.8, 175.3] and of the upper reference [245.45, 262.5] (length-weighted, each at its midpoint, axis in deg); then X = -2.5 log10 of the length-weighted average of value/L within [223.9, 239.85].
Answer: 0.22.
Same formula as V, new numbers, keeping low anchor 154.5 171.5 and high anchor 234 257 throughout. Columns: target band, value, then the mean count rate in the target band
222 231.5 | 1.64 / 2.26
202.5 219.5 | 1.16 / 2.57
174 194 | -0.26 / 2.85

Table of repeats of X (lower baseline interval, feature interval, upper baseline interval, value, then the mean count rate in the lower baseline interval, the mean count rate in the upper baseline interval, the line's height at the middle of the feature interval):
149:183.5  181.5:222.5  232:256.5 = 0.01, 2.82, 2.67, 2.75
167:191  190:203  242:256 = -0.12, 2.77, 2.46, 2.7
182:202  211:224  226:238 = 0.20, 2.95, 2.62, 2.74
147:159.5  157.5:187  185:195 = 0.08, 3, 2.98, 2.99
